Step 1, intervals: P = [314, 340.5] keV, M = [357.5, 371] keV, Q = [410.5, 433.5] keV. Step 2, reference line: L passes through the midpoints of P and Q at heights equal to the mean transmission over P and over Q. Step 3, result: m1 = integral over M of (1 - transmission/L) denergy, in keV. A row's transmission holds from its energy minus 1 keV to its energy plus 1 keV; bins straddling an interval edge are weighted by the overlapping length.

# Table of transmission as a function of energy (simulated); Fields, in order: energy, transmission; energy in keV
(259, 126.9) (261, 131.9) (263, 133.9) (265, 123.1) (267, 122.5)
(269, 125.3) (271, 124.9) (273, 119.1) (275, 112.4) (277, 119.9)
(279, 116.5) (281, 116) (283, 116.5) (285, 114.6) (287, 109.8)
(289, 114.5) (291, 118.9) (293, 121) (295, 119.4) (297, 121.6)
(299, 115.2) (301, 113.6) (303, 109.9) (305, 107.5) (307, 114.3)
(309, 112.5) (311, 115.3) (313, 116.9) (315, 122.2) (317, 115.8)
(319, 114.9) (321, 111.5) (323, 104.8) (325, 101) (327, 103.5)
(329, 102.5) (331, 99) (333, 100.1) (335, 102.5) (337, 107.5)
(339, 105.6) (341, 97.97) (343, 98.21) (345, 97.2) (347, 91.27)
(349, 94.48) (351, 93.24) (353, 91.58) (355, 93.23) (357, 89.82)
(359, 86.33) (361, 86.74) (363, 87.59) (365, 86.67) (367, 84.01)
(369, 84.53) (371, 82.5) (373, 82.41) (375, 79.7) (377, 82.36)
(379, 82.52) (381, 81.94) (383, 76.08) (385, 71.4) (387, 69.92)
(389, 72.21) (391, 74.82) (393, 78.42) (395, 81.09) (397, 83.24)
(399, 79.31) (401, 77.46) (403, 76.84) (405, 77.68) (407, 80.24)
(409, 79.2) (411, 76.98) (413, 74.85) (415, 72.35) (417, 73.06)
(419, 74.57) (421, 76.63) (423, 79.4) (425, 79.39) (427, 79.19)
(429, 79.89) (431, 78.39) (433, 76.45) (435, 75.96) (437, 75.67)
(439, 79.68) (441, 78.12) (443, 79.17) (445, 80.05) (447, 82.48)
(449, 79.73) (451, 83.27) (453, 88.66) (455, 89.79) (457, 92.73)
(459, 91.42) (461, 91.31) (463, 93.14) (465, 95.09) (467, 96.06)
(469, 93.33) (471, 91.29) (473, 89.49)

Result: 1.3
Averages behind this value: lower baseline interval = 107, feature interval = 85.9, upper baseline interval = 76.8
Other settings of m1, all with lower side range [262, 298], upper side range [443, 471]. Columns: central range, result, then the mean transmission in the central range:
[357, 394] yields 8.0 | 80.8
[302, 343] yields 1.5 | 108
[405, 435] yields 5.7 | 77.2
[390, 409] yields 3.8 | 78.8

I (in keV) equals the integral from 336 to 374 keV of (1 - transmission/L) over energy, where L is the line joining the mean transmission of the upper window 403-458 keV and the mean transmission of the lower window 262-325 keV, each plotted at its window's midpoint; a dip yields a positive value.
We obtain 3.2 keV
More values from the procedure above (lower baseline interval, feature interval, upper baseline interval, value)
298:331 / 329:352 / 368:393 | -0.2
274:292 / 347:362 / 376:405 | -0.1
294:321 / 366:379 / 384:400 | 0.4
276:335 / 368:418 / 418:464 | 7.9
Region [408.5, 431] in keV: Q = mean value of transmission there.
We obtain 76.9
